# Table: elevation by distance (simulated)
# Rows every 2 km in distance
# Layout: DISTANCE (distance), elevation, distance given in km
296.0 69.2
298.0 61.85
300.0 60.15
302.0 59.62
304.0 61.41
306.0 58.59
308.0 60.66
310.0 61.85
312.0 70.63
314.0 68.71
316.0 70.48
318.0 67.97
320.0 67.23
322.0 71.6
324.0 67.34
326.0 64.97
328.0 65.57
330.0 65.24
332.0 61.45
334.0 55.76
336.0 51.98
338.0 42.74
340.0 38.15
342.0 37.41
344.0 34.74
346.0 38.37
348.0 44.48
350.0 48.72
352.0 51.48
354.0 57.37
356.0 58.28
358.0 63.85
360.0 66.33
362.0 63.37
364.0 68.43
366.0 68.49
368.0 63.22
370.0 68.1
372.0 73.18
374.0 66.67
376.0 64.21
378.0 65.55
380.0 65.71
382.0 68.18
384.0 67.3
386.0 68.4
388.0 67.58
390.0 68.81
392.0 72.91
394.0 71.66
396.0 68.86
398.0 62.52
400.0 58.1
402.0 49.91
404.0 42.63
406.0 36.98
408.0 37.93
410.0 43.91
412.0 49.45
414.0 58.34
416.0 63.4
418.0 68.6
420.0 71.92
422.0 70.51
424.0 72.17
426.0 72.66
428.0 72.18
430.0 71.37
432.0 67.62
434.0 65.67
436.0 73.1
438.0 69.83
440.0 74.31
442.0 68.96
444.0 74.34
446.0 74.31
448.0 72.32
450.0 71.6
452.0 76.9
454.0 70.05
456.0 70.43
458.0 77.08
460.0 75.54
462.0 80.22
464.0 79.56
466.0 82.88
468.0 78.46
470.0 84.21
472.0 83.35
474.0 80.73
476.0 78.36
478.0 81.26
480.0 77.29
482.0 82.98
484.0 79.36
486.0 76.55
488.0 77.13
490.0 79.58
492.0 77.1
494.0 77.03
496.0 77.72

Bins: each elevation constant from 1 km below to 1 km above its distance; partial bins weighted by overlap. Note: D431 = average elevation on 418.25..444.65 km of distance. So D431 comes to 71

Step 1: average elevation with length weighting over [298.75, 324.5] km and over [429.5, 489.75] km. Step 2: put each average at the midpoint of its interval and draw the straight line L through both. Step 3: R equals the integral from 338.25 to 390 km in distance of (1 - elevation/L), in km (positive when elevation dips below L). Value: 7.5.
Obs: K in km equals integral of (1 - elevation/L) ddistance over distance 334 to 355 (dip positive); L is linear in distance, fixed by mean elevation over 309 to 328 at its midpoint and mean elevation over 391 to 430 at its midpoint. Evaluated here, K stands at 6.59 km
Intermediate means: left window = 67.7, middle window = 45.1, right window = 60.5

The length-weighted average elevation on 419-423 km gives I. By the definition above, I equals 71.2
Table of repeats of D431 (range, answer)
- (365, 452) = 65.3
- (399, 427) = 56.9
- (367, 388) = 67.1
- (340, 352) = 41.4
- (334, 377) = 55.7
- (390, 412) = 55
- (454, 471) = 78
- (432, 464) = 73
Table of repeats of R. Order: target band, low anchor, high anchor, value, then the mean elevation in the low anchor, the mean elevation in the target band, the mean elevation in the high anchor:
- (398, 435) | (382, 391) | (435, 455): 5.65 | 68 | 59.7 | 72.6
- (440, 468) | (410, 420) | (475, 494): -1.87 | 59.5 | 75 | 78.8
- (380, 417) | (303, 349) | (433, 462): 4.21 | 57.7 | 58.9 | 72.7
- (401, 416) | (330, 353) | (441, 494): 3.88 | 46.8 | 46.8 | 77.3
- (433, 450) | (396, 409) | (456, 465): -0.85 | 49.6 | 71.6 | 77.2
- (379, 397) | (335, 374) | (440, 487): -2.04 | 55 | 68.8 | 77.2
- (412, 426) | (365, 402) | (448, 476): 1.00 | 66.7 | 66.6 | 77.6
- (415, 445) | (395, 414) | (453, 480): -4.17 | 50.5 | 70.4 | 78.6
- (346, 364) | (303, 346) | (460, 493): 1.92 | 58.8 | 56.4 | 79.8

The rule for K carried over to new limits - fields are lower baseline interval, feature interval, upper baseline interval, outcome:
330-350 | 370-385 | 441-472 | -3.11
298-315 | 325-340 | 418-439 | 1.73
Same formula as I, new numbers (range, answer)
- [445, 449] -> 73.3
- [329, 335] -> 60.8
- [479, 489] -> 78.7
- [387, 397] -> 70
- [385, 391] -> 68.3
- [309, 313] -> 66.2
